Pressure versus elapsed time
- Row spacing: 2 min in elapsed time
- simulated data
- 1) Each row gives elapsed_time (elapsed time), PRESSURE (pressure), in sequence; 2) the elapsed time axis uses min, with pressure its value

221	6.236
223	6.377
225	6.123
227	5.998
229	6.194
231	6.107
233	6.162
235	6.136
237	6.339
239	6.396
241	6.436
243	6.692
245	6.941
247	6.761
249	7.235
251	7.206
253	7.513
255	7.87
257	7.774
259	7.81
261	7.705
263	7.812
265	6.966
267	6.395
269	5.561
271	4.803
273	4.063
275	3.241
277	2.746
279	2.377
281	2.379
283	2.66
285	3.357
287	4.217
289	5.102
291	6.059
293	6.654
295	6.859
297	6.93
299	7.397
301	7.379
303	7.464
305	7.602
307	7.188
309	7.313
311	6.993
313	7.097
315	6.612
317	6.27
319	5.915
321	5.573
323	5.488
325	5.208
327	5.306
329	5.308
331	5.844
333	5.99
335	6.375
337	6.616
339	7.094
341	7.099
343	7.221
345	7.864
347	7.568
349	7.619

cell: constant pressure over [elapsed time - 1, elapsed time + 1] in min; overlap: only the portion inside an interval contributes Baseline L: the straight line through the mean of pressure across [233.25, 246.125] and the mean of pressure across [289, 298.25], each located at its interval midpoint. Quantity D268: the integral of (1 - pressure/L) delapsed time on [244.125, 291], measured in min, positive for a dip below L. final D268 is 6.40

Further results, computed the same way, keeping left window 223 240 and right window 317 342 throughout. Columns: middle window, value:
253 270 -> -3.1 min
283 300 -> 1.2 min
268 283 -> 6.3 min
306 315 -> -1.6 min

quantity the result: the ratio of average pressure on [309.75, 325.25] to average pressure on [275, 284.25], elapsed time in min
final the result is 2.35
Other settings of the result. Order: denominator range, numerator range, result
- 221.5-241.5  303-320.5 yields 1.10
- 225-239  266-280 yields 0.68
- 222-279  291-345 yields 1.05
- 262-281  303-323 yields 1.41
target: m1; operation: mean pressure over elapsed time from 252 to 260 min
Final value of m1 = 7.74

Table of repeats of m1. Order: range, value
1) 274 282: 2.69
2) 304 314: 7.24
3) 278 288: 3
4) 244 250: 6.98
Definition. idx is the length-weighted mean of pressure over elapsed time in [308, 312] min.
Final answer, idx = 7.15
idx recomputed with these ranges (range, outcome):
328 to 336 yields 5.88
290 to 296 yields 6.52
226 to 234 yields 6.12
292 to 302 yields 7.04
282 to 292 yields 4.28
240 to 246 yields 6.69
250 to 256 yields 7.53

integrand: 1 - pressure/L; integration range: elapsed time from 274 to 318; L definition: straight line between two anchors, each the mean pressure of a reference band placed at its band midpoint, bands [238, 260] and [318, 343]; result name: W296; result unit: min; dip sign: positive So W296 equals 5.6 min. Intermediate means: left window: 7.15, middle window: 5.63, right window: 6.03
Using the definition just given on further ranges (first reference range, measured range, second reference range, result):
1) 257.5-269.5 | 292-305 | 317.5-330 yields -2.05 min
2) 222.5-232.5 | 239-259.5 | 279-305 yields -4.31 min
